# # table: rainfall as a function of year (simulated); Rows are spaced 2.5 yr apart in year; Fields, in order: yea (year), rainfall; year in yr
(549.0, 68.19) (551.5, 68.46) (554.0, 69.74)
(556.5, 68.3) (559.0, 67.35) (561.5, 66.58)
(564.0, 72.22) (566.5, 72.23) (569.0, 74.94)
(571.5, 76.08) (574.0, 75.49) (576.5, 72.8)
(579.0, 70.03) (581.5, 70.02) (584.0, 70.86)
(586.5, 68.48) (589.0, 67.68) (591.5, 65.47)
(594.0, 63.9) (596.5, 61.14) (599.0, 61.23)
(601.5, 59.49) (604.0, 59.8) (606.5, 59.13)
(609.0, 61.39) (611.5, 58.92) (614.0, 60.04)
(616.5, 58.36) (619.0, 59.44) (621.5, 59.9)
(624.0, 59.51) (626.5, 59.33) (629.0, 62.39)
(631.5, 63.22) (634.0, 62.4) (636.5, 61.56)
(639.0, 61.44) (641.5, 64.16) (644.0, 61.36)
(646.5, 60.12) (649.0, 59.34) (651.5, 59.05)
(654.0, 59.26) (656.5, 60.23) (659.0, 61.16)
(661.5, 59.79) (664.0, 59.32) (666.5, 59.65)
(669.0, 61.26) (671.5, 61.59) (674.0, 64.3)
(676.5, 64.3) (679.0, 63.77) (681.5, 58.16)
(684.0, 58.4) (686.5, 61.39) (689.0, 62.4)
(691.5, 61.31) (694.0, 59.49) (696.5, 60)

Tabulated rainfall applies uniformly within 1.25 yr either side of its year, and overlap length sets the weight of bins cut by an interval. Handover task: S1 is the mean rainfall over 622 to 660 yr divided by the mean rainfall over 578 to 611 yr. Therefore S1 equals 0.95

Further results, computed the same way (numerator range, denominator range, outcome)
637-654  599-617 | 1.02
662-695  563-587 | 0.84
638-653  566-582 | 0.83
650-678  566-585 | 0.84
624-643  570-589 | 0.86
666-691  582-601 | 0.94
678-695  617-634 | 1.00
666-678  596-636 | 1.03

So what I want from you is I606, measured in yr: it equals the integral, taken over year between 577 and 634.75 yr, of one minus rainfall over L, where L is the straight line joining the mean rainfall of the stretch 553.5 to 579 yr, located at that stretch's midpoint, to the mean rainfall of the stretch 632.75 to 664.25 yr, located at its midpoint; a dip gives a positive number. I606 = 3.1 yr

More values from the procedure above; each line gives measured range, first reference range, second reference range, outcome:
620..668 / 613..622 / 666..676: 0.0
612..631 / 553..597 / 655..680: 1.6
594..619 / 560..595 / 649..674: 2.6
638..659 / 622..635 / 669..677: 0.5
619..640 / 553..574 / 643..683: 1.0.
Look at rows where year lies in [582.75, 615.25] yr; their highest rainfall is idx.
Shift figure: 70.86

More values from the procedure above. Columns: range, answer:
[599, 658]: 64.16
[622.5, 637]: 63.22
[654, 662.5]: 61.16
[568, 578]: 76.08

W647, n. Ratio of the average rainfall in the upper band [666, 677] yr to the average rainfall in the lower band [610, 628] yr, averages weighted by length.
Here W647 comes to 1.05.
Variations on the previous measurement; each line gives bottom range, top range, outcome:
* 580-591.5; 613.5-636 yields 0.88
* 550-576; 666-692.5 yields 0.87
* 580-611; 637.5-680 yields 0.96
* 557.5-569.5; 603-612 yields 0.85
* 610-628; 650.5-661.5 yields 1.01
